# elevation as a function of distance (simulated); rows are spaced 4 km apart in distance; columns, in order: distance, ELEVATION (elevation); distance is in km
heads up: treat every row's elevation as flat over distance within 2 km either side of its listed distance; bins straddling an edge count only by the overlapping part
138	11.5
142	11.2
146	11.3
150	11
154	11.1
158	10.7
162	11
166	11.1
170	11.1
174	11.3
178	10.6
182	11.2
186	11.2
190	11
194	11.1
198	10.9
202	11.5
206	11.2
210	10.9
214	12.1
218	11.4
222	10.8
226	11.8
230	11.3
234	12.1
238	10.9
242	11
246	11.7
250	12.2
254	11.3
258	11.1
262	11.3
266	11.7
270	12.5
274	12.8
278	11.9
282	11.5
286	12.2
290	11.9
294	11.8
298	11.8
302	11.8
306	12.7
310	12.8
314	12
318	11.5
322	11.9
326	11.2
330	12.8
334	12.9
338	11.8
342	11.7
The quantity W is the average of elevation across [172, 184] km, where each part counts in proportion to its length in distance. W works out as 11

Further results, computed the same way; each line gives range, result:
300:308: 12.2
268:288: 12.2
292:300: 11.8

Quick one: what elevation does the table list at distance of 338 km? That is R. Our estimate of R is 11.8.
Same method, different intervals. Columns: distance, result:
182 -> 11.2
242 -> 11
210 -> 10.9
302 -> 11.8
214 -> 12.1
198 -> 10.9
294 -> 11.8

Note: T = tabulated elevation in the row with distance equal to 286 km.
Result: 12.2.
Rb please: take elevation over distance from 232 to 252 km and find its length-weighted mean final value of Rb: 11.6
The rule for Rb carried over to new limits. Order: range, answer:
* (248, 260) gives 11.5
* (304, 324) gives 12.2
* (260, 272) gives 11.8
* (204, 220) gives 11.4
